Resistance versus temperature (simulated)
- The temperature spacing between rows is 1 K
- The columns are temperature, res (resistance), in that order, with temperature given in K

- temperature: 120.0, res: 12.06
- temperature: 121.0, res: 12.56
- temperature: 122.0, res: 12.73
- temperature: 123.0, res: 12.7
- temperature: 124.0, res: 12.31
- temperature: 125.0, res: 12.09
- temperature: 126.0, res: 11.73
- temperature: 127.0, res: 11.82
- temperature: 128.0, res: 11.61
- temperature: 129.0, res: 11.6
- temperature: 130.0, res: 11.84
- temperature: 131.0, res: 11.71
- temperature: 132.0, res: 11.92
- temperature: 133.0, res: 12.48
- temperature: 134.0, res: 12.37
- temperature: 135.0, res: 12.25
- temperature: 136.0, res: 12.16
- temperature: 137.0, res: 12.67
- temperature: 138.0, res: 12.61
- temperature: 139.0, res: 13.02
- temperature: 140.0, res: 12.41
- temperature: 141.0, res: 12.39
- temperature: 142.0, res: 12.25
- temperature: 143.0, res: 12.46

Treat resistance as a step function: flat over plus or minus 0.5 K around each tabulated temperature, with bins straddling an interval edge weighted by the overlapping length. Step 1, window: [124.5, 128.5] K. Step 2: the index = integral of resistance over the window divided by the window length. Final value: 11.8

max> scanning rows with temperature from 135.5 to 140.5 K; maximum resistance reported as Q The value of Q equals 13.02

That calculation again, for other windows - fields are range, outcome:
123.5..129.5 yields 12.31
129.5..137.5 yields 12.67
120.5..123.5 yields 12.73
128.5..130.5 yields 11.84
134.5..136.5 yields 12.25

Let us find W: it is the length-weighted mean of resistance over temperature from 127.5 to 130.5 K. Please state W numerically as 11.7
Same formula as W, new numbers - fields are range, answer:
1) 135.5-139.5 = 12.6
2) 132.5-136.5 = 12.3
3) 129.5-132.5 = 11.8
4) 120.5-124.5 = 12.6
